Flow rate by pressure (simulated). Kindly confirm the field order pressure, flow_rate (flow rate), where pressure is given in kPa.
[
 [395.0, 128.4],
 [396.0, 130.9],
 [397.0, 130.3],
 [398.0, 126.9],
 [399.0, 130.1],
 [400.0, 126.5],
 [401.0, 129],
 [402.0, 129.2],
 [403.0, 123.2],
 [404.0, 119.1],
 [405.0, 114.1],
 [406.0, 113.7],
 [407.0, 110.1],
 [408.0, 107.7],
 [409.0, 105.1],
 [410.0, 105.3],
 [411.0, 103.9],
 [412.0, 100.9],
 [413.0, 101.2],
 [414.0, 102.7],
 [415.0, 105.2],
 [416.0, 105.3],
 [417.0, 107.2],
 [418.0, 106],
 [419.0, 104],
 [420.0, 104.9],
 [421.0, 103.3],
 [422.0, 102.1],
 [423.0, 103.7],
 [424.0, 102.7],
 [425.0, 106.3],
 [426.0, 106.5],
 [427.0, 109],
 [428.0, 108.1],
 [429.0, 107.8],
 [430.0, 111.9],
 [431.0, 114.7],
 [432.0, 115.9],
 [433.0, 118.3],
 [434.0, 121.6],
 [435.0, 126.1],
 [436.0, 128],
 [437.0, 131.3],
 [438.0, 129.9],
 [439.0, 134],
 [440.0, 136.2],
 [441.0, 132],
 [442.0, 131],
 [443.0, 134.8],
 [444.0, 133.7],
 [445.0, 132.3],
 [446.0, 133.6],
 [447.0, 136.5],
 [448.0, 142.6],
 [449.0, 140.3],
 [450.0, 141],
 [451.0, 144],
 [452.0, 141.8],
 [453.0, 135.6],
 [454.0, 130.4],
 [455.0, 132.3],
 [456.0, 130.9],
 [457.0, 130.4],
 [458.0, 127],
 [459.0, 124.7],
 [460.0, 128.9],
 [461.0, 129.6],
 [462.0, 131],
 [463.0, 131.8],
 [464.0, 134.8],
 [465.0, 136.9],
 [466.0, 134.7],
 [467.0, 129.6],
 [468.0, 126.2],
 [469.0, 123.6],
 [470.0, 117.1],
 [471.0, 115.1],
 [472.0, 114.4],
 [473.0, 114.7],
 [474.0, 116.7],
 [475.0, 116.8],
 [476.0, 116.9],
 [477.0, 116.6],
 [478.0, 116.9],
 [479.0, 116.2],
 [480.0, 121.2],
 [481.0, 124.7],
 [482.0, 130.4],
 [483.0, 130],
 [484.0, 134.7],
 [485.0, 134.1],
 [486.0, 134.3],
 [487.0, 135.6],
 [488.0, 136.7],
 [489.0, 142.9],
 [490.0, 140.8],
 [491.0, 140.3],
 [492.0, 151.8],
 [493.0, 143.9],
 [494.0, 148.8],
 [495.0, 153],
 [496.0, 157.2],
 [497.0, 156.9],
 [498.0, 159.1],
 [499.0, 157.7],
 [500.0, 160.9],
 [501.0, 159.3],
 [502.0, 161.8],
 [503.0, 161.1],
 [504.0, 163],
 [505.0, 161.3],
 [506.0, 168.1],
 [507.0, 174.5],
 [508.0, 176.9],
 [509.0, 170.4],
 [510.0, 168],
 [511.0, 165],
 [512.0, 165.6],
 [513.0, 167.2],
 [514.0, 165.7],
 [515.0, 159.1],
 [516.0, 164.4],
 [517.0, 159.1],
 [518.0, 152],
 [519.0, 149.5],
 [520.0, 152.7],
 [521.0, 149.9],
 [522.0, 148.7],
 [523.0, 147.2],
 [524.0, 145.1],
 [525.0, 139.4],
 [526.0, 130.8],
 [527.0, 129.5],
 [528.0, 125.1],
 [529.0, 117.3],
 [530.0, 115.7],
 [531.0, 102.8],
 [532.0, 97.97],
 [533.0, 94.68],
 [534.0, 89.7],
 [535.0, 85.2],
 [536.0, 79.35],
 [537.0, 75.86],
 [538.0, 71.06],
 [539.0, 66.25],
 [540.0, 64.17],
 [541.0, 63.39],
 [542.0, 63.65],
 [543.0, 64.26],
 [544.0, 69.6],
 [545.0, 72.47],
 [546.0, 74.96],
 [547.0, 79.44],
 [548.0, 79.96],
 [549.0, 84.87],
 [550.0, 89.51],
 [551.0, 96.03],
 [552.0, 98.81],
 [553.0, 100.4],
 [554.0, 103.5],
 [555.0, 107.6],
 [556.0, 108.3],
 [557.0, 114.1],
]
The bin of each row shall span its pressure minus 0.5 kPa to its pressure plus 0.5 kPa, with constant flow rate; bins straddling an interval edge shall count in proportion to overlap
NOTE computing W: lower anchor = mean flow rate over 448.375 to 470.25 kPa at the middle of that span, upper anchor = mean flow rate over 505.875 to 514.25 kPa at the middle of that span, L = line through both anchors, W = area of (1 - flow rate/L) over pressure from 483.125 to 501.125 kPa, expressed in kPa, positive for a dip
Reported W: 1.1 kPa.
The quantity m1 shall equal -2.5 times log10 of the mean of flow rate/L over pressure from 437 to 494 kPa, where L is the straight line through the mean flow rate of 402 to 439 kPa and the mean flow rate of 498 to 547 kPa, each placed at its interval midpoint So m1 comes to -0.107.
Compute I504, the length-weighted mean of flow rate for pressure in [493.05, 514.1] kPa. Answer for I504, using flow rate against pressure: 162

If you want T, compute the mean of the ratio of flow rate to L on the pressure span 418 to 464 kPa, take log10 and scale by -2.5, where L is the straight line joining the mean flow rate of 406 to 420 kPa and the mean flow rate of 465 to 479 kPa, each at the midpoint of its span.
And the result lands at -0.11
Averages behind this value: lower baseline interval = 105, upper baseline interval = 120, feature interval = 124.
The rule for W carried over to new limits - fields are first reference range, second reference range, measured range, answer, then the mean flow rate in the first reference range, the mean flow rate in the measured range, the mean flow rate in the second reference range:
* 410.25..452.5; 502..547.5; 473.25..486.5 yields -0.2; 119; 124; 125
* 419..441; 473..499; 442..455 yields -1.6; 115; 137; 135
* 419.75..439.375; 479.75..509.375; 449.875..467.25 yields -0.4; 114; 133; 150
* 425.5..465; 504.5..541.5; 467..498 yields -0.3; 129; 131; 131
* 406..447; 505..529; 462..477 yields 1.1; 115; 124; 155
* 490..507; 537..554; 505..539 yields -4.8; 157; 136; 78.1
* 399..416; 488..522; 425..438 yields 0.8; 113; 117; 158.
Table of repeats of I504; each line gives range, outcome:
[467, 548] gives 129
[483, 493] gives 139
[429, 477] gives 128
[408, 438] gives 110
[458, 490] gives 127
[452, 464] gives 131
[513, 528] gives 149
